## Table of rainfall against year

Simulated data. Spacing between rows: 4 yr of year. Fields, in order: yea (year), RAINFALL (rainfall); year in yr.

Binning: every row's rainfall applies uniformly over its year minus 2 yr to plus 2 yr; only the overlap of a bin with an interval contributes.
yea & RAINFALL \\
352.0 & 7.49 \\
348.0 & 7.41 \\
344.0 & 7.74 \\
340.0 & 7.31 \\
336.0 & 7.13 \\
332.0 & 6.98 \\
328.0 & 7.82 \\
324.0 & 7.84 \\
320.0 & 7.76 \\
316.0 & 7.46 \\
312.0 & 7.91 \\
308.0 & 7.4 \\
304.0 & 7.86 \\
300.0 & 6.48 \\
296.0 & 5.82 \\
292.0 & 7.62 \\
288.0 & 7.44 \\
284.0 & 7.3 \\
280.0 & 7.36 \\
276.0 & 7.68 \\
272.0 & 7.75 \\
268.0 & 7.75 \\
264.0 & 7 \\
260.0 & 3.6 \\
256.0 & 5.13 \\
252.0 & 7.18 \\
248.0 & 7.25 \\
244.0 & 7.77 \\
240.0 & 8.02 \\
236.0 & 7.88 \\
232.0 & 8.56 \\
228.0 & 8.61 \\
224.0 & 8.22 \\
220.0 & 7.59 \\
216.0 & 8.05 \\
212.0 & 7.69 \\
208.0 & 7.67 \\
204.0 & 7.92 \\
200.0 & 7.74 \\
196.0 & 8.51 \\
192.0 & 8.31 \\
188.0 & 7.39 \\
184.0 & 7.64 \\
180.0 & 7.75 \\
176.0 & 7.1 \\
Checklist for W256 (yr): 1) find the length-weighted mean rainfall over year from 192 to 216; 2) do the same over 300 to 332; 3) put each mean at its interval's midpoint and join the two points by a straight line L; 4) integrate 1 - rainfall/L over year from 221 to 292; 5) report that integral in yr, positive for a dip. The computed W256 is 4.1 yr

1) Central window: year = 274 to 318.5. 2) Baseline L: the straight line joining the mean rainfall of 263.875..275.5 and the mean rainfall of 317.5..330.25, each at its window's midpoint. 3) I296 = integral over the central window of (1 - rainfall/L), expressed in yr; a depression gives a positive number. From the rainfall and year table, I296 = 2.2 yr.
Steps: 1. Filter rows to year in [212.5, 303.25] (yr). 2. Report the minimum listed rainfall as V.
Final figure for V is 3.6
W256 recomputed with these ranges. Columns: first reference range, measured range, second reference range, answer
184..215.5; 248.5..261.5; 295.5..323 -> 3.4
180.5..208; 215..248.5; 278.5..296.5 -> -1.8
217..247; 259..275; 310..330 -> 2.3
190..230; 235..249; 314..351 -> 0.2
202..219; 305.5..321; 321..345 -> -0.2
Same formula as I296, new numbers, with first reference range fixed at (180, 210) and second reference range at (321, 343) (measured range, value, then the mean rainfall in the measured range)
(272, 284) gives 0.1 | 7.52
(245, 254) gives 0.5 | 7.28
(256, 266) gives 3.1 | 5.27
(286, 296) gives 0.5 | 7.19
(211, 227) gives -0.3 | 7.95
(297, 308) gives 0.7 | 7.09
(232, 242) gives -0.4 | 8.07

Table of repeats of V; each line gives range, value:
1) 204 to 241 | 7.59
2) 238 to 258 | 5.13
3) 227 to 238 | 7.88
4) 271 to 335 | 5.82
